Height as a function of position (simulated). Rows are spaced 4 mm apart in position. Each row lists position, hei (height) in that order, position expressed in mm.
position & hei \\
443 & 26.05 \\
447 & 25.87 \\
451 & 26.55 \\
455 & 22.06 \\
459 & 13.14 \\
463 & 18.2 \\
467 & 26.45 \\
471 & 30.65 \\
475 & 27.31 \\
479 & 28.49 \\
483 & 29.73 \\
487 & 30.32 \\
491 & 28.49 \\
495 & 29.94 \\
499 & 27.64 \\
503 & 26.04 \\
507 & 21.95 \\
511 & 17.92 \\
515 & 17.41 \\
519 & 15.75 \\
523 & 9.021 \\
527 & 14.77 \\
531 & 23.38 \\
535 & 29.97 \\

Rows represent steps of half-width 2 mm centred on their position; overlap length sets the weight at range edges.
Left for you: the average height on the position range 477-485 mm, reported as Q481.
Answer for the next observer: 29.1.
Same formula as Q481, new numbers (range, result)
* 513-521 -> 16.6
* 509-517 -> 17.7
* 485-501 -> 29.1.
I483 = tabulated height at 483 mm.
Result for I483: 29.73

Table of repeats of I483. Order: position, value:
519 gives 15.75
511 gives 17.92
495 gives 29.94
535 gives 29.97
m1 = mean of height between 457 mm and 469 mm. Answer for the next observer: 19.3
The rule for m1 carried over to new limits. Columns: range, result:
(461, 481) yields 26.2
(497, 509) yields 25.2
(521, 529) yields 11.9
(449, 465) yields 20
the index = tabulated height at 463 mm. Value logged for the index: 18.2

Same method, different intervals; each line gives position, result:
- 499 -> 27.64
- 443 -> 26.05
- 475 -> 27.31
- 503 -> 26.04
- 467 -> 26.45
